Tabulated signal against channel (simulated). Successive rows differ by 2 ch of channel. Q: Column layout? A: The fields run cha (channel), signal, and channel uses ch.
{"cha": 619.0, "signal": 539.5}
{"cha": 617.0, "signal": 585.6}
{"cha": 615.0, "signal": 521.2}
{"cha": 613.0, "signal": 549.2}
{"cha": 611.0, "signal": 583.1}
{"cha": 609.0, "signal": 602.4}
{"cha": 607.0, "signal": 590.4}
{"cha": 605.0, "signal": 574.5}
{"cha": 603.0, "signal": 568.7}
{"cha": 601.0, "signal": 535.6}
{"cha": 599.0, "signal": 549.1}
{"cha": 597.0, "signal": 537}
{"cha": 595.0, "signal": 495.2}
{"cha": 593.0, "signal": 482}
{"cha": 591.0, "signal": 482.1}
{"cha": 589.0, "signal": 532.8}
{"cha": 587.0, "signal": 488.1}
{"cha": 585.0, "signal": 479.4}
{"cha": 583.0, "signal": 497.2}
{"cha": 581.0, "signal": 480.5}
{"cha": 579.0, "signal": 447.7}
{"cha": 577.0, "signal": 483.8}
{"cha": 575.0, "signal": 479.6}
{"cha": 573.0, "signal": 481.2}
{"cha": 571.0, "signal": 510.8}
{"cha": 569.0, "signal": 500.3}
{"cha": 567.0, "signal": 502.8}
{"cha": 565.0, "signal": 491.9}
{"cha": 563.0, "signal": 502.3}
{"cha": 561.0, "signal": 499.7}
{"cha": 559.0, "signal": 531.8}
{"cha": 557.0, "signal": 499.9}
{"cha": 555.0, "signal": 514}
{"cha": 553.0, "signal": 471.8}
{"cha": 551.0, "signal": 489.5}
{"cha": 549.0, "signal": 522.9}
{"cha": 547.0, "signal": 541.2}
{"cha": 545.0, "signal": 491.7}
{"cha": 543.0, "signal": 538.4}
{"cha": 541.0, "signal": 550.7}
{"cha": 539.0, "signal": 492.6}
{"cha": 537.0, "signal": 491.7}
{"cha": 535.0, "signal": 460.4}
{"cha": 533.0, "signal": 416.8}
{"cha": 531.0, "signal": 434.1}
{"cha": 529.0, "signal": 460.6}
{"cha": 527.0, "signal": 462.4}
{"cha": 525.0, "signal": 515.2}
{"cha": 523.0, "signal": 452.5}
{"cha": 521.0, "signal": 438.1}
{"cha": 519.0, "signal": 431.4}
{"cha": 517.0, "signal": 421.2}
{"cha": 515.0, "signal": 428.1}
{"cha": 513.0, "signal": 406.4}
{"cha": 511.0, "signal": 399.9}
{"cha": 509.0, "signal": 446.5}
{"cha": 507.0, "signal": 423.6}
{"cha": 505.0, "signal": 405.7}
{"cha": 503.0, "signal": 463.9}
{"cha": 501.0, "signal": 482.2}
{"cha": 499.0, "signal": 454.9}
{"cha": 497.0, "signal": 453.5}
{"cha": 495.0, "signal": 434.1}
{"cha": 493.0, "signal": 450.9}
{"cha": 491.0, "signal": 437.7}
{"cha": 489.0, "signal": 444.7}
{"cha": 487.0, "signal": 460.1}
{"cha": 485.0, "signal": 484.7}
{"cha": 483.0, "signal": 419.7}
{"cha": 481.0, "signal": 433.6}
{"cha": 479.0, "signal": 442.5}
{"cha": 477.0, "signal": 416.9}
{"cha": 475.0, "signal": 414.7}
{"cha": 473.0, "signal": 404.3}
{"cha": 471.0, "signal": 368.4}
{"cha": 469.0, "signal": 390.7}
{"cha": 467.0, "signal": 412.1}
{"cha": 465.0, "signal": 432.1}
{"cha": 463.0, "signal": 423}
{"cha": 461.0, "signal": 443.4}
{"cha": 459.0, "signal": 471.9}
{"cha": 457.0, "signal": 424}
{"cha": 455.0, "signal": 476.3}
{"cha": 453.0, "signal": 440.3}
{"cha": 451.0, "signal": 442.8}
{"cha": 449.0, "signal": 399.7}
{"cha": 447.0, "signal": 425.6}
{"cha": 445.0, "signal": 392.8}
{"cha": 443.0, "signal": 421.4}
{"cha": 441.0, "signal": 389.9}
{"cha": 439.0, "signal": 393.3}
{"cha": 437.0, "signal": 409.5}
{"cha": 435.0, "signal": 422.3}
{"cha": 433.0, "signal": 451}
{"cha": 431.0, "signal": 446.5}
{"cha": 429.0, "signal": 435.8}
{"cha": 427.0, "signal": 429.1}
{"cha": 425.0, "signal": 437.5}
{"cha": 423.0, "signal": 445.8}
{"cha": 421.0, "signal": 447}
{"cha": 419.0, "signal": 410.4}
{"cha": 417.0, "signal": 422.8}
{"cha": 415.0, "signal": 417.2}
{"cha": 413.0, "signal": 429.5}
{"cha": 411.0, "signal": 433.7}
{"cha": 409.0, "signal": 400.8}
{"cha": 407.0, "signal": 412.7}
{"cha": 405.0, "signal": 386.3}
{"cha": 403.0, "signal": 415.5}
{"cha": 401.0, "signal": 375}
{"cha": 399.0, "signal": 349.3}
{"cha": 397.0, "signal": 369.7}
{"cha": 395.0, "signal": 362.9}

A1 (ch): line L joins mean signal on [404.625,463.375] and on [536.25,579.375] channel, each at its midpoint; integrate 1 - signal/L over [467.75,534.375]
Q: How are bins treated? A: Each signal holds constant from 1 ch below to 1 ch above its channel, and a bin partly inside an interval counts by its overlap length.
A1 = 4.5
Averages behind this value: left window 427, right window 502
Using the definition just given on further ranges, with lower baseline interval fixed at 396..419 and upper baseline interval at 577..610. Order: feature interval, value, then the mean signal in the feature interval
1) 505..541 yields 2.1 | 448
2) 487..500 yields 0.3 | 447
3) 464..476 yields 1.0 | 404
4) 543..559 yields -0.5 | 508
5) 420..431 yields -0.7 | 440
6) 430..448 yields 0.2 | 417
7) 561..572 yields 0.0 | 501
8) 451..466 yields -0.4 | 444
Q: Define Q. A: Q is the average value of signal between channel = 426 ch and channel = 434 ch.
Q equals 441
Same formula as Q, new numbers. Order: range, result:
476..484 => 428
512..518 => 419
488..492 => 441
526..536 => 447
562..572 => 502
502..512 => 428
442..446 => 407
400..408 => 397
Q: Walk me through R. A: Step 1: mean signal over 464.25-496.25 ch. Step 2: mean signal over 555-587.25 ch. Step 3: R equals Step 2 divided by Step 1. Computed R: 1.2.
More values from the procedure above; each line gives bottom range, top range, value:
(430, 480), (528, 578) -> 1.17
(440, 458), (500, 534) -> 1.04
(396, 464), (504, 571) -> 1.13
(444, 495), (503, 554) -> 1.08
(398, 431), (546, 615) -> 1.24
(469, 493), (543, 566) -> 1.18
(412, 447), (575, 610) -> 1.22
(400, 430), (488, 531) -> 1.06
